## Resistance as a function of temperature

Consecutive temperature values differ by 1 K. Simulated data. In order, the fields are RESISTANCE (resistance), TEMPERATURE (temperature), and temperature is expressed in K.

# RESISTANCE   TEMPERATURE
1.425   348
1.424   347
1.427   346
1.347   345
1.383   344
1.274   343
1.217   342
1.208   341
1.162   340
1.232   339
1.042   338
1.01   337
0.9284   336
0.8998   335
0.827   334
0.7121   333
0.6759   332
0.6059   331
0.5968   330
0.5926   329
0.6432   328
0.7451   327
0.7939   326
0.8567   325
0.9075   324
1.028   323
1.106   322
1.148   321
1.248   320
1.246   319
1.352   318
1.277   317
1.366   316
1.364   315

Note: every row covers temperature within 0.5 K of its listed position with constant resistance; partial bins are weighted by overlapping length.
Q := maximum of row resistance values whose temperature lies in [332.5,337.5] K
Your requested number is 1.01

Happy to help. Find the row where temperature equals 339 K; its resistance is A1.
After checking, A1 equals 1.232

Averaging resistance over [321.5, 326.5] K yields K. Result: 0.938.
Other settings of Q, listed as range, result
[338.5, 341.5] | 1.232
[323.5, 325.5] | 0.9075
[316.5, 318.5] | 1.352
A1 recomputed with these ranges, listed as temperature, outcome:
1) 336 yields 0.9284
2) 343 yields 1.274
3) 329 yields 0.5926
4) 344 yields 1.383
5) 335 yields 0.8998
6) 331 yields 0.6059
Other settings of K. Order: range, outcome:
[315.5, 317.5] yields 1.32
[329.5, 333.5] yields 0.648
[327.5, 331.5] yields 0.61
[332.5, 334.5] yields 0.77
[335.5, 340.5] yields 1.07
